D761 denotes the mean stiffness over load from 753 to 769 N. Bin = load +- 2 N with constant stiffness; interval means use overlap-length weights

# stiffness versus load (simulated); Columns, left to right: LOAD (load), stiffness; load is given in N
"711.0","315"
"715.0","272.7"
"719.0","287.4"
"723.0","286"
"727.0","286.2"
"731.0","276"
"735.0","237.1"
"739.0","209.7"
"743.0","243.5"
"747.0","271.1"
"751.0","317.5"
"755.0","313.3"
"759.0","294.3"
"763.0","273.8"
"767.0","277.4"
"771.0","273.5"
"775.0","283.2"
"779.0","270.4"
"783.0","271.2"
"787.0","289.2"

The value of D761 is 290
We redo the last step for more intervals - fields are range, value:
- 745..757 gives 301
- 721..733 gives 283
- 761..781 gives 276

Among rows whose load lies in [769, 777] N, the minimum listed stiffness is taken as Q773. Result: 273.5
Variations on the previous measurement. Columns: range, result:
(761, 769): 273.8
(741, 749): 243.5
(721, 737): 237.1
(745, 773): 271.1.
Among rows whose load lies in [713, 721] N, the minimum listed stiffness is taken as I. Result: 272.7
